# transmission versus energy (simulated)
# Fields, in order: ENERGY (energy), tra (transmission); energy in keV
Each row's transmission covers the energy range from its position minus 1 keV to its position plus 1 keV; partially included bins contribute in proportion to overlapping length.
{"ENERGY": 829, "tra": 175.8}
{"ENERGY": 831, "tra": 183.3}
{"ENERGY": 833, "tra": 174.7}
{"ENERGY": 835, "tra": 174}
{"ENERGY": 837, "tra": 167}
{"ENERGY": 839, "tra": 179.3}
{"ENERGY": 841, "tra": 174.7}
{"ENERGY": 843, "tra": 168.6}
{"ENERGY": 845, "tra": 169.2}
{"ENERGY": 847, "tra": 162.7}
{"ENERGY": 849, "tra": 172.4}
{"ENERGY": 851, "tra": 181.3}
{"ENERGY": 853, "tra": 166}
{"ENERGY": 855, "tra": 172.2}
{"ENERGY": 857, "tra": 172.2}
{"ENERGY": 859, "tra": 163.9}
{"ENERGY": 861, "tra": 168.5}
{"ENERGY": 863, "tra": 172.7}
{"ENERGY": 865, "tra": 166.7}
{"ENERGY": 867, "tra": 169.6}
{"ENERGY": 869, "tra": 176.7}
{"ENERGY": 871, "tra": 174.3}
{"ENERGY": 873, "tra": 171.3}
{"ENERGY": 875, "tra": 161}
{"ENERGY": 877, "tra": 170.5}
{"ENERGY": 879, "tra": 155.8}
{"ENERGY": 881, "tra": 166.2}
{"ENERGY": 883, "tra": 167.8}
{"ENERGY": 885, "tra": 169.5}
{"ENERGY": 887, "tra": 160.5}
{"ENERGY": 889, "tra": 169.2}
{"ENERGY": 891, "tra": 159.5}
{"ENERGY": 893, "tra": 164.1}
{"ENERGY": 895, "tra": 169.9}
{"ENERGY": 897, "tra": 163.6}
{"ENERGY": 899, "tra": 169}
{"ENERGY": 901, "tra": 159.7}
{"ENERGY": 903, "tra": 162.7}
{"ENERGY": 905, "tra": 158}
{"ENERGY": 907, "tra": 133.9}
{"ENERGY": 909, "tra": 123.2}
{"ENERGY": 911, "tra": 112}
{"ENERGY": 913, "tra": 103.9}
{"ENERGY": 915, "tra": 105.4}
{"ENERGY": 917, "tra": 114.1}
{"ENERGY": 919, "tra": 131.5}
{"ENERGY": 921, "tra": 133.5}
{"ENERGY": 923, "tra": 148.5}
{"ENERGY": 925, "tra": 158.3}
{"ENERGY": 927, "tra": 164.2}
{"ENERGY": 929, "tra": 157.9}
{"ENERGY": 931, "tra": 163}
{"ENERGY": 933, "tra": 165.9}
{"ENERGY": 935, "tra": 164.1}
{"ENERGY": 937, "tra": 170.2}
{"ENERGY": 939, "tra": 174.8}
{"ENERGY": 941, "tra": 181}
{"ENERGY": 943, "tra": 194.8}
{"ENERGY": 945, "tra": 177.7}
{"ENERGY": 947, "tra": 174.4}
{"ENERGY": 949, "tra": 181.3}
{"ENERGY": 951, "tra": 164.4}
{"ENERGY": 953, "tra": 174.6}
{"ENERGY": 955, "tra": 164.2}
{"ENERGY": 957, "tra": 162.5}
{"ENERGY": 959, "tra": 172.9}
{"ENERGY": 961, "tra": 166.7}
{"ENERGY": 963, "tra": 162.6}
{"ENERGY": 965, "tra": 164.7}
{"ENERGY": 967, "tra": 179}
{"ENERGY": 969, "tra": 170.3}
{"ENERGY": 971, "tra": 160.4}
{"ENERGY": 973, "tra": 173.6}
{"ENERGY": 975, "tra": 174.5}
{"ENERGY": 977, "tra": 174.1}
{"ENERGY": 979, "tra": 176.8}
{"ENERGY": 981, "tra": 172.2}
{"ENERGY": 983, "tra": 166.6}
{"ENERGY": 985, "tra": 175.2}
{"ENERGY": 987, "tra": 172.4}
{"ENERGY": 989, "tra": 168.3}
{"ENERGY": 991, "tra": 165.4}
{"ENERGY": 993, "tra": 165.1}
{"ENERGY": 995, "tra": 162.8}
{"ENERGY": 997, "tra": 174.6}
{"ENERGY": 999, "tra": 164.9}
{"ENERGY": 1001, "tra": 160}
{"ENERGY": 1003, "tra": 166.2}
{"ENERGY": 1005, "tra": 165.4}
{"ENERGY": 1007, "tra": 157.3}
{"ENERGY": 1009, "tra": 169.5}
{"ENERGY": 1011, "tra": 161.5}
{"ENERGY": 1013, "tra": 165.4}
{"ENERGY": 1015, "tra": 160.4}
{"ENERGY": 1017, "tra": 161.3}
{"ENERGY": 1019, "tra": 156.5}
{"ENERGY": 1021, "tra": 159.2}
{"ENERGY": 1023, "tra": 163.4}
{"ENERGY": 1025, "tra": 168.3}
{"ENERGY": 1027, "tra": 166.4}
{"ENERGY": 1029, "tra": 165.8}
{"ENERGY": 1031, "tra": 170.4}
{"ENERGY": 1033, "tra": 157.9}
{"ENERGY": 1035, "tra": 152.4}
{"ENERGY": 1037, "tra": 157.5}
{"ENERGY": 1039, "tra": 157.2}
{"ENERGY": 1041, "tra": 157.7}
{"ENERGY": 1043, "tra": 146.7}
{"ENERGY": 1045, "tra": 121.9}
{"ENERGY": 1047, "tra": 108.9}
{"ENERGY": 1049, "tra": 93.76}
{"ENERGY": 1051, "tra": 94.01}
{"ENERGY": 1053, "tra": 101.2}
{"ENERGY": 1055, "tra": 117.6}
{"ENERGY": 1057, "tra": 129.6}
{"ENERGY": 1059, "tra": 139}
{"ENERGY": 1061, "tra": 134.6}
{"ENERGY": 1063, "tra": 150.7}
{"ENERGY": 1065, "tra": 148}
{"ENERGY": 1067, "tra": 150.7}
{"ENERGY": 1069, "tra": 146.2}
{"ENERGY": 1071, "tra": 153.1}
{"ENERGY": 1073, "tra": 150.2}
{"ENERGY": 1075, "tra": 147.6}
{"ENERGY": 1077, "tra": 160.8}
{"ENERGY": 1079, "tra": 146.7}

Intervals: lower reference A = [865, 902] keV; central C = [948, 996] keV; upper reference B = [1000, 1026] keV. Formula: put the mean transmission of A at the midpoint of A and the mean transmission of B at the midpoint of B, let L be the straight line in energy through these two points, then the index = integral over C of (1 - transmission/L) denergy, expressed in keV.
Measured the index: -1.68 keV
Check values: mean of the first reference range 167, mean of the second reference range 163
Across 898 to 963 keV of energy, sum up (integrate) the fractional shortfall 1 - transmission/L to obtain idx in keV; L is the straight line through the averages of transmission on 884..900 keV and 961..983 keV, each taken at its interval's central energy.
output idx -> 4.7 keV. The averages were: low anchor 166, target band 156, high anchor 170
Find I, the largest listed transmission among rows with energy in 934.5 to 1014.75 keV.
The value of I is 194.8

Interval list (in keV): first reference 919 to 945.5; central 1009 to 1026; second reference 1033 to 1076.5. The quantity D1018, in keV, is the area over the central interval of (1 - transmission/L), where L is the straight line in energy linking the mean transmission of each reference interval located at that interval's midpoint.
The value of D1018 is -2.0 keV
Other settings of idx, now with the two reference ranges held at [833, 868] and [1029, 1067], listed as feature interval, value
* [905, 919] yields 3.5 keV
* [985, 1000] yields -2.2 keV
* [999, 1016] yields -2.3 keV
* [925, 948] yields -2.2 keV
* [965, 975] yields -1.4 keV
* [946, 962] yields -1.8 keV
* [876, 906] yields -0.1 keV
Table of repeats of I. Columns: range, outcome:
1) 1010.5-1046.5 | 170.4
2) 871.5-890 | 171.3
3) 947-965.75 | 181.3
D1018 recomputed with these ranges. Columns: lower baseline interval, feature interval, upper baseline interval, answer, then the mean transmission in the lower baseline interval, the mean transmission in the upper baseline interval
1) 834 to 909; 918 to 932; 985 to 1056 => 0.9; 167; 153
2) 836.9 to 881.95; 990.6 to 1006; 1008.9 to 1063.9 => -1.5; 170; 146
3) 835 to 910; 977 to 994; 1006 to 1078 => -1.9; 166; 147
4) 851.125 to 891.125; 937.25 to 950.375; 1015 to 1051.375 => -1.6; 168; 149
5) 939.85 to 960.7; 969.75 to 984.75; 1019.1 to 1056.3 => -0.6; 175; 142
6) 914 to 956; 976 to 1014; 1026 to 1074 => -4.5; 160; 140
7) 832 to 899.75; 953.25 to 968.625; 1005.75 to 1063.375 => -1.2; 169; 146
